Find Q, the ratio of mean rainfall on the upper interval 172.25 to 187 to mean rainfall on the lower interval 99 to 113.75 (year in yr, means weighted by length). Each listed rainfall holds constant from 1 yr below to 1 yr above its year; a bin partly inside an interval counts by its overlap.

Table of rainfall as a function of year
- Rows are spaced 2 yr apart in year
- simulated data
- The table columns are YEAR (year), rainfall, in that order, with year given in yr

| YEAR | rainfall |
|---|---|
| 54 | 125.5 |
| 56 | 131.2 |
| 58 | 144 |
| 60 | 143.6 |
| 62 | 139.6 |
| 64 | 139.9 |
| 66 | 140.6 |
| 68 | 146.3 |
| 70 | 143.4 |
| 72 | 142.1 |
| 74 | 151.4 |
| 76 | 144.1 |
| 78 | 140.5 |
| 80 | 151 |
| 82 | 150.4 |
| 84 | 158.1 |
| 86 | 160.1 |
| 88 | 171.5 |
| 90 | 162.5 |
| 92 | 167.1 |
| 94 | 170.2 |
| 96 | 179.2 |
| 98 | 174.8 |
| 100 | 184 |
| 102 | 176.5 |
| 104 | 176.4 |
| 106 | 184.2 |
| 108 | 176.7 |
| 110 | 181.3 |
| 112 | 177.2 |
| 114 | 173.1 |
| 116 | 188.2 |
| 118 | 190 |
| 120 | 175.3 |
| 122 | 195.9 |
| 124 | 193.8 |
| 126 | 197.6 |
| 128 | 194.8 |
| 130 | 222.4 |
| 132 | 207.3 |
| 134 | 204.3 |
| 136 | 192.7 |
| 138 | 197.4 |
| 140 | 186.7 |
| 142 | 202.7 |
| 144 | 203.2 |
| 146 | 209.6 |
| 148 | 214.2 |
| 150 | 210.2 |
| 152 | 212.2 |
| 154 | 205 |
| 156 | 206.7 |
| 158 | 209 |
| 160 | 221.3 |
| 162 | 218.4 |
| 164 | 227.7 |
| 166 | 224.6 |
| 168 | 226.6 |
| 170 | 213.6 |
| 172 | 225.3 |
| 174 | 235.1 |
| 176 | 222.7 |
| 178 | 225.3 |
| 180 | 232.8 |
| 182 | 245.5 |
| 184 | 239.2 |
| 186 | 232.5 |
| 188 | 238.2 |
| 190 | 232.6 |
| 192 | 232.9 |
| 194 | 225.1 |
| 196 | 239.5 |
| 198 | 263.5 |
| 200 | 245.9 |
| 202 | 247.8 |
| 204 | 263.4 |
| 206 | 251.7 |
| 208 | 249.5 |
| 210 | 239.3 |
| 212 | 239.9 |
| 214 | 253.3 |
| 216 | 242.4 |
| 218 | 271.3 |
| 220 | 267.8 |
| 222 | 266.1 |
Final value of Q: 1.3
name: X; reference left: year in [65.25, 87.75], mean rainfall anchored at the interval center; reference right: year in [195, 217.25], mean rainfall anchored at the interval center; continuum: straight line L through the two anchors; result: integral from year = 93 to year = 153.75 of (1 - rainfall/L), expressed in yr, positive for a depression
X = -2.29 yr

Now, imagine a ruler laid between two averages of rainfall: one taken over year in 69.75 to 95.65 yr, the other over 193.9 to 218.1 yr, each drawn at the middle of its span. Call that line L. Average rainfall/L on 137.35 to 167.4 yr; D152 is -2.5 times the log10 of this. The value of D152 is -0.01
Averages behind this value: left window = 156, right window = 249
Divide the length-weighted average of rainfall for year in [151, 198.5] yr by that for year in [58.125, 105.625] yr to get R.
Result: 1.44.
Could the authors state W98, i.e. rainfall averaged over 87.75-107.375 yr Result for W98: 175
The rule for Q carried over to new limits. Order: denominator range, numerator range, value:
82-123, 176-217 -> 1.38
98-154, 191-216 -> 1.27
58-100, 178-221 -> 1.59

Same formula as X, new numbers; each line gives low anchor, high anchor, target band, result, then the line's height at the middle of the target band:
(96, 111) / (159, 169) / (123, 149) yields 0.1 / 203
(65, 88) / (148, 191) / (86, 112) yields -1.2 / 167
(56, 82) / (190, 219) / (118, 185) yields -1.7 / 207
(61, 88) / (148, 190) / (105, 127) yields -0.5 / 181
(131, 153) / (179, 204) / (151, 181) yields 0.2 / 222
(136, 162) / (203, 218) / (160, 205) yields -0.8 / 230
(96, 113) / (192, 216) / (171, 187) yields -0.2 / 229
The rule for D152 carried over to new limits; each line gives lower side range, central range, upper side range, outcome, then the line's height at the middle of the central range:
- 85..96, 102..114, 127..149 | 0.01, 181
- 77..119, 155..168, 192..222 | -0.01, 217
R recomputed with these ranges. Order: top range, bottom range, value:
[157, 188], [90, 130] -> 1.24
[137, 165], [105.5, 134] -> 1.10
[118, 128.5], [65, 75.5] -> 1.32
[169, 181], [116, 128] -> 1.18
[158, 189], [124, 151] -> 1.12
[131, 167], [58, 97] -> 1.37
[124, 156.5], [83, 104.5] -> 1.19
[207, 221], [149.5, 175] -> 1.15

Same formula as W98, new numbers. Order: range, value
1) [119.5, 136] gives 199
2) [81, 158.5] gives 188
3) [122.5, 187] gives 214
